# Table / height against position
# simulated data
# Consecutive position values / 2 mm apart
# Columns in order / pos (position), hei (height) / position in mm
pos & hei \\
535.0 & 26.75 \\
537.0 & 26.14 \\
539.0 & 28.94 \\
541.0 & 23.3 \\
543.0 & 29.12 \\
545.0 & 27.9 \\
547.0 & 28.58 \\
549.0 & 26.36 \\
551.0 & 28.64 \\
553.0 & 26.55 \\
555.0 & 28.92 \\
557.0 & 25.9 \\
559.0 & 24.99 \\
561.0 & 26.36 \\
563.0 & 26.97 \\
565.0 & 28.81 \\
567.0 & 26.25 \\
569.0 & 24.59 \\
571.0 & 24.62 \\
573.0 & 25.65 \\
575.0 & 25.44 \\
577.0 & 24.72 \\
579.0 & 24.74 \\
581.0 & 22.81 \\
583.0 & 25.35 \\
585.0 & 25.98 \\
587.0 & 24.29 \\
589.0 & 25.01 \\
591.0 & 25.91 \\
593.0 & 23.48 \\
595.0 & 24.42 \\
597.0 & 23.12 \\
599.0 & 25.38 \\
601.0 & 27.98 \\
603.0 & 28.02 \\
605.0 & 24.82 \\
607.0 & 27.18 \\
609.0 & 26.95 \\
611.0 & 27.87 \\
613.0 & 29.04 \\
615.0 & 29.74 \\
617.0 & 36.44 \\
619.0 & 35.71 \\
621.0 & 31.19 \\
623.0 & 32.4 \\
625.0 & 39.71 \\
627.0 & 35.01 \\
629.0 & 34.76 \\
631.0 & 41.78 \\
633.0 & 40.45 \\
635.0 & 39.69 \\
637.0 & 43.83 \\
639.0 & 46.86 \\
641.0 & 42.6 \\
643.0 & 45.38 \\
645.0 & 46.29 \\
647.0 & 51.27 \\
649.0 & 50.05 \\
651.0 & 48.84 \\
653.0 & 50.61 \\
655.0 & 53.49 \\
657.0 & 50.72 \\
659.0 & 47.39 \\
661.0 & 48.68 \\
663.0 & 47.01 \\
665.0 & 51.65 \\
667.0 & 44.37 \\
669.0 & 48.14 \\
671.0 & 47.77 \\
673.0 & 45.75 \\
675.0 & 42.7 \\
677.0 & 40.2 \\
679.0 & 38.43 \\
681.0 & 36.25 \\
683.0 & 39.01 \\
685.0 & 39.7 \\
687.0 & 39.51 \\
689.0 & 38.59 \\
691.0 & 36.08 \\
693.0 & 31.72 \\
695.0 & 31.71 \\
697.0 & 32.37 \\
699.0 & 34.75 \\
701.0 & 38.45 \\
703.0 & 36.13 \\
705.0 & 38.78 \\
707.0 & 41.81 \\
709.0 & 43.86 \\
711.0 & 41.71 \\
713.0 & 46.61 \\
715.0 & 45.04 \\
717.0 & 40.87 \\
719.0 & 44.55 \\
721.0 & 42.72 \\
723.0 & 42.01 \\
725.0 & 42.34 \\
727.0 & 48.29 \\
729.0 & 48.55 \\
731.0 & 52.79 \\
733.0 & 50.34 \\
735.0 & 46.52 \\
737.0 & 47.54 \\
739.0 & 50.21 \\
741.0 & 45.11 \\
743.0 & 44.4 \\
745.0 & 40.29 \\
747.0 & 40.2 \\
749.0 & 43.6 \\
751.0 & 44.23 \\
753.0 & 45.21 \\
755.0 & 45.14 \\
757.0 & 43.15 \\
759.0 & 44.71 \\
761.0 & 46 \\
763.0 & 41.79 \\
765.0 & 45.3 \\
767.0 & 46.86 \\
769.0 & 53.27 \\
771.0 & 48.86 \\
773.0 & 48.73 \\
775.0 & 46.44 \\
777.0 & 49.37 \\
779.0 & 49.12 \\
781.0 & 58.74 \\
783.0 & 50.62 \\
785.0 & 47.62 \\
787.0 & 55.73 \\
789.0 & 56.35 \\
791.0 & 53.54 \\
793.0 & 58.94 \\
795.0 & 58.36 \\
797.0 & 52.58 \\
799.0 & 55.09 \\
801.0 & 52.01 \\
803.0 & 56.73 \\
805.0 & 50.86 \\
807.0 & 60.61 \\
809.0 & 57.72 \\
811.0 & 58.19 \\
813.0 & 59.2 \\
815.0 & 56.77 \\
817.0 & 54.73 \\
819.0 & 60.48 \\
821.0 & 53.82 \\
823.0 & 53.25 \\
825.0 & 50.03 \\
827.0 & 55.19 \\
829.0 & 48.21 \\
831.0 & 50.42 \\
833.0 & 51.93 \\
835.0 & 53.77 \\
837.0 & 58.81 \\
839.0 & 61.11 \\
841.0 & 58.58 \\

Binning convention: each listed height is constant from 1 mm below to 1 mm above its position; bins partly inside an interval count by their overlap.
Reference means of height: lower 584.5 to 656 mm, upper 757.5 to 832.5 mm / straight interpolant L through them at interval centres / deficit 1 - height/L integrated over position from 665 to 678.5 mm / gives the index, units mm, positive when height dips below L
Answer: -1.6 mm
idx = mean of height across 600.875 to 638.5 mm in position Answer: 33.6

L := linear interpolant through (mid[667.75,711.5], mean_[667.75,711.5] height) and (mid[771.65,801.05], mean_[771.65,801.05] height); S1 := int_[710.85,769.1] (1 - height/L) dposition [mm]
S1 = 1.2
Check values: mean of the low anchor 39.2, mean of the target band 45.2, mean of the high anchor 52.9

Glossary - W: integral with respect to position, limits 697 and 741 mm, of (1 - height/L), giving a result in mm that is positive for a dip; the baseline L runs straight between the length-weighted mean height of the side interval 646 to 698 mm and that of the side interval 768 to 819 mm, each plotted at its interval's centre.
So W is 3.7 mm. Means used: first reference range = 43.5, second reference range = 54.1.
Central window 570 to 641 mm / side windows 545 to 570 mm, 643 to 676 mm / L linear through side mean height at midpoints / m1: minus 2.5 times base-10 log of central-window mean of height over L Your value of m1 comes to 0.230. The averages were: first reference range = 26.9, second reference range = 48.3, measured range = 30.2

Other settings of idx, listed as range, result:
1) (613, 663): 42.4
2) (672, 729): 40.1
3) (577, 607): 25.2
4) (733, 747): 45.6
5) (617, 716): 41.9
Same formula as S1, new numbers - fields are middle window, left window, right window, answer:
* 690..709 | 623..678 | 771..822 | 4.8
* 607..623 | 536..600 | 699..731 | 0.3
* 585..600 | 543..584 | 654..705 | 2.7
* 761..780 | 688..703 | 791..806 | 0.7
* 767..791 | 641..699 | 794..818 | 1.0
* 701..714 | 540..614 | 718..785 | 0.1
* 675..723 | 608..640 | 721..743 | 4.8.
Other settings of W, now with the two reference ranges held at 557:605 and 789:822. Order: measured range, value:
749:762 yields 1.2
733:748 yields 0.6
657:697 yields -3.6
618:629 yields -1.2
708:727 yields 0.3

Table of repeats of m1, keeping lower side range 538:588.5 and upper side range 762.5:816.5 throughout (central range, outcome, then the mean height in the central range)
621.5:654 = -0.22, 42.9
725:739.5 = -0.05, 48.7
